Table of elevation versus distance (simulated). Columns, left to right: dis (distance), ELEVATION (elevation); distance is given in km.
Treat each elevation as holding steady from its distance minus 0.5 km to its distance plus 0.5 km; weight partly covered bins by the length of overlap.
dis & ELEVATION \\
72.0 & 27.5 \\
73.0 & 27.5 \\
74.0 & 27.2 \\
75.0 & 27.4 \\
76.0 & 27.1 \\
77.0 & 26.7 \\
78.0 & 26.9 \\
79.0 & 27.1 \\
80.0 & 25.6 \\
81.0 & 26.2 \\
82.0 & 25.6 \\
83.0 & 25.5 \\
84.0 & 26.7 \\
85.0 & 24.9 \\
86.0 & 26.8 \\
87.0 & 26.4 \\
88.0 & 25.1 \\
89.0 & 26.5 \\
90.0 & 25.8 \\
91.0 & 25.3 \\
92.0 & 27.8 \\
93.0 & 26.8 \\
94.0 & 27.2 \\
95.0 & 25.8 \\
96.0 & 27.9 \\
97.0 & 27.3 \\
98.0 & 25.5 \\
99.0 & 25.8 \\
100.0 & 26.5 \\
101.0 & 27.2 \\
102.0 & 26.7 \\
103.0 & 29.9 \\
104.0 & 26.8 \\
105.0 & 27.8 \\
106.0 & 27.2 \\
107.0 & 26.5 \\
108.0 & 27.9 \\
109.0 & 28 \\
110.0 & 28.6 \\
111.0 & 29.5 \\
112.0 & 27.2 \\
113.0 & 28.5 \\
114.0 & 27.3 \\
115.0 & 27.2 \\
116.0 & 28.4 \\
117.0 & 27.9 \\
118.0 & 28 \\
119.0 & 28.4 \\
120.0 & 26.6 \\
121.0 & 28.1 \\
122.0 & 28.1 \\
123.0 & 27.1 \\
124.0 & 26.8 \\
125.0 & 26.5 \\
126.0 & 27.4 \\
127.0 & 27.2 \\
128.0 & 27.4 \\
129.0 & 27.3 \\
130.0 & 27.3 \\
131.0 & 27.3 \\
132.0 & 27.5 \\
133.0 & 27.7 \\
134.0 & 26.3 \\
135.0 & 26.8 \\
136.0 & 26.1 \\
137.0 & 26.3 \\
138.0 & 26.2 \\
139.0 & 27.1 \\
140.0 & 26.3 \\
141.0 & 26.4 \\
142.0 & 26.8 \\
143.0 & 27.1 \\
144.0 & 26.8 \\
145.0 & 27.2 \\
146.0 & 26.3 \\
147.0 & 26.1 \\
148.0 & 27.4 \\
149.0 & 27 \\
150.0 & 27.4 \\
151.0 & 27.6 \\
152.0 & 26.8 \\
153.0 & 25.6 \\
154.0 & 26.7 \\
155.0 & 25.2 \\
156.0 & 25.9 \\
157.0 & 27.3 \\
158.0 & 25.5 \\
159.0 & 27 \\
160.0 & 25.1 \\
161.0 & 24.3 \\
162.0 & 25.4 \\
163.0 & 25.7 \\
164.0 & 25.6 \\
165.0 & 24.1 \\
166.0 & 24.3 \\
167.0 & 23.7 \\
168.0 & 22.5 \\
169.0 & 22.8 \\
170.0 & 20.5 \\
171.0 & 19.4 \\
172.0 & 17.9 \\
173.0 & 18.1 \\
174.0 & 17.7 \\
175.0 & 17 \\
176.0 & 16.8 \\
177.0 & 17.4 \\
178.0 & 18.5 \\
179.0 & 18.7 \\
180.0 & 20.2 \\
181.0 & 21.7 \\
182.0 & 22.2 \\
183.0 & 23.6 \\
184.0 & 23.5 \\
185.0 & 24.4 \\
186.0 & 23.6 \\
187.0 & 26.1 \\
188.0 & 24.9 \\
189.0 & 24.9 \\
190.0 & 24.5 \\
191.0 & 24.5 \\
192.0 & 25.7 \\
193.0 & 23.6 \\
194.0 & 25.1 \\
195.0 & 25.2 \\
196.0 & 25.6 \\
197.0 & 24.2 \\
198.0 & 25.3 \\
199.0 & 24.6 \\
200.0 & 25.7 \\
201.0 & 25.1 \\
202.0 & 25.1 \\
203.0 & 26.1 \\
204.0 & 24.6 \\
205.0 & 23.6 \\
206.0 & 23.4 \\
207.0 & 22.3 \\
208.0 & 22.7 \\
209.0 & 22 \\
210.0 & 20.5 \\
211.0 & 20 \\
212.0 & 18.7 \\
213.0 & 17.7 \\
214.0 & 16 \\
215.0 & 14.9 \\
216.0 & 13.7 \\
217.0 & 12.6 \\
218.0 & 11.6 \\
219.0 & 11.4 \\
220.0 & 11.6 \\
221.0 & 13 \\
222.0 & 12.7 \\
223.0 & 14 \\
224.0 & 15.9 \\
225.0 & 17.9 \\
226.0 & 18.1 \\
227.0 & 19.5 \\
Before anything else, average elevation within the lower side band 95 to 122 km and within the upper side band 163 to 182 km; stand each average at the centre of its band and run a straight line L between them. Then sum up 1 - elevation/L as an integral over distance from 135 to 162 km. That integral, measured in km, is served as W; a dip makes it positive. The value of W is -3.81 km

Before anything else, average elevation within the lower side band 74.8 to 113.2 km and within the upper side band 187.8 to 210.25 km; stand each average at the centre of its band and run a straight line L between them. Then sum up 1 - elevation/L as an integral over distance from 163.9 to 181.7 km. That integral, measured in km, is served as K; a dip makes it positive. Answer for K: 3.3 km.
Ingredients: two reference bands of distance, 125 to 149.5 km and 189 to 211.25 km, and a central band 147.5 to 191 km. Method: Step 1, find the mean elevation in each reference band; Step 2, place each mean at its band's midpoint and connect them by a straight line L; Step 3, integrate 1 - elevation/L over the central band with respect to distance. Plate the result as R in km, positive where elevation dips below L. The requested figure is 3.6 km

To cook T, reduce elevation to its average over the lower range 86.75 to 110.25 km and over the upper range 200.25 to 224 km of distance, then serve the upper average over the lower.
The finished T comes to 0.68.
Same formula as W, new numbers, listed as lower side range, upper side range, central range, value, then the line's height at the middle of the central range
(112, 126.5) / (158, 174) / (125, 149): -1.0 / 25.8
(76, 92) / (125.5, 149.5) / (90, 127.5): -1.2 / 26.5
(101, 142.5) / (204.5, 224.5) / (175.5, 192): -1.6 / 20.4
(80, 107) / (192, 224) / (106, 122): -1.5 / 25.4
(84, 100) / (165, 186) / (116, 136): -2.7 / 24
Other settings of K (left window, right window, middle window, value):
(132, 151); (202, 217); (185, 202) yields -2.38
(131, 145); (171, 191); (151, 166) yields -1.02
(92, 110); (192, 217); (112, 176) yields -1.44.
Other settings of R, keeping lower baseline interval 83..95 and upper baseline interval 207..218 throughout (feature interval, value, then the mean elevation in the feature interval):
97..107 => -0.7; 27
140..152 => -2.4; 26.9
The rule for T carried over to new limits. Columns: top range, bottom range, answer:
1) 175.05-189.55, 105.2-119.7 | 0.78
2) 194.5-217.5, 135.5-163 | 0.82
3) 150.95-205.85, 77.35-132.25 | 0.87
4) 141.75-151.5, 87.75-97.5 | 1.01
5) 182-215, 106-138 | 0.85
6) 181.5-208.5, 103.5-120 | 0.88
